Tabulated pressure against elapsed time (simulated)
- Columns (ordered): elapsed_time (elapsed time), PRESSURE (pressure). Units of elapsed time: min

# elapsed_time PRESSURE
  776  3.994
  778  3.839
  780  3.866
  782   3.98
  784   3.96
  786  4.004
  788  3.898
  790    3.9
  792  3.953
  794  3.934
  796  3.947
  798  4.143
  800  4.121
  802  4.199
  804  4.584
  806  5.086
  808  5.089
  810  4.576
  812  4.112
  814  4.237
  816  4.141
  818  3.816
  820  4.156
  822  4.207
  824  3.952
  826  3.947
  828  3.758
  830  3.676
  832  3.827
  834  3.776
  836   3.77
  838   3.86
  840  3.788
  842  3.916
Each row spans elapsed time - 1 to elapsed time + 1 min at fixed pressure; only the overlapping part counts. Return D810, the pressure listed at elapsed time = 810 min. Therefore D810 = 4.576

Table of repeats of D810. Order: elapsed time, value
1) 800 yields 4.121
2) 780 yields 3.866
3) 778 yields 3.839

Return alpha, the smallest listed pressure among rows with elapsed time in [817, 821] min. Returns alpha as 3.816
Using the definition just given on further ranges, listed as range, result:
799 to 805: 4.121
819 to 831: 3.676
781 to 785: 3.96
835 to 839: 3.77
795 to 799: 3.947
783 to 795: 3.898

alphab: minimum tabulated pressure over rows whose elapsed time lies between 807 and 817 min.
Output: 4.112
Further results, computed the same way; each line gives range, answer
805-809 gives 5.086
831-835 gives 3.776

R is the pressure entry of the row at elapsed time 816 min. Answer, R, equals 4.141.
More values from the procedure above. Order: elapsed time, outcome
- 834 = 3.776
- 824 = 3.952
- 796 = 3.947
